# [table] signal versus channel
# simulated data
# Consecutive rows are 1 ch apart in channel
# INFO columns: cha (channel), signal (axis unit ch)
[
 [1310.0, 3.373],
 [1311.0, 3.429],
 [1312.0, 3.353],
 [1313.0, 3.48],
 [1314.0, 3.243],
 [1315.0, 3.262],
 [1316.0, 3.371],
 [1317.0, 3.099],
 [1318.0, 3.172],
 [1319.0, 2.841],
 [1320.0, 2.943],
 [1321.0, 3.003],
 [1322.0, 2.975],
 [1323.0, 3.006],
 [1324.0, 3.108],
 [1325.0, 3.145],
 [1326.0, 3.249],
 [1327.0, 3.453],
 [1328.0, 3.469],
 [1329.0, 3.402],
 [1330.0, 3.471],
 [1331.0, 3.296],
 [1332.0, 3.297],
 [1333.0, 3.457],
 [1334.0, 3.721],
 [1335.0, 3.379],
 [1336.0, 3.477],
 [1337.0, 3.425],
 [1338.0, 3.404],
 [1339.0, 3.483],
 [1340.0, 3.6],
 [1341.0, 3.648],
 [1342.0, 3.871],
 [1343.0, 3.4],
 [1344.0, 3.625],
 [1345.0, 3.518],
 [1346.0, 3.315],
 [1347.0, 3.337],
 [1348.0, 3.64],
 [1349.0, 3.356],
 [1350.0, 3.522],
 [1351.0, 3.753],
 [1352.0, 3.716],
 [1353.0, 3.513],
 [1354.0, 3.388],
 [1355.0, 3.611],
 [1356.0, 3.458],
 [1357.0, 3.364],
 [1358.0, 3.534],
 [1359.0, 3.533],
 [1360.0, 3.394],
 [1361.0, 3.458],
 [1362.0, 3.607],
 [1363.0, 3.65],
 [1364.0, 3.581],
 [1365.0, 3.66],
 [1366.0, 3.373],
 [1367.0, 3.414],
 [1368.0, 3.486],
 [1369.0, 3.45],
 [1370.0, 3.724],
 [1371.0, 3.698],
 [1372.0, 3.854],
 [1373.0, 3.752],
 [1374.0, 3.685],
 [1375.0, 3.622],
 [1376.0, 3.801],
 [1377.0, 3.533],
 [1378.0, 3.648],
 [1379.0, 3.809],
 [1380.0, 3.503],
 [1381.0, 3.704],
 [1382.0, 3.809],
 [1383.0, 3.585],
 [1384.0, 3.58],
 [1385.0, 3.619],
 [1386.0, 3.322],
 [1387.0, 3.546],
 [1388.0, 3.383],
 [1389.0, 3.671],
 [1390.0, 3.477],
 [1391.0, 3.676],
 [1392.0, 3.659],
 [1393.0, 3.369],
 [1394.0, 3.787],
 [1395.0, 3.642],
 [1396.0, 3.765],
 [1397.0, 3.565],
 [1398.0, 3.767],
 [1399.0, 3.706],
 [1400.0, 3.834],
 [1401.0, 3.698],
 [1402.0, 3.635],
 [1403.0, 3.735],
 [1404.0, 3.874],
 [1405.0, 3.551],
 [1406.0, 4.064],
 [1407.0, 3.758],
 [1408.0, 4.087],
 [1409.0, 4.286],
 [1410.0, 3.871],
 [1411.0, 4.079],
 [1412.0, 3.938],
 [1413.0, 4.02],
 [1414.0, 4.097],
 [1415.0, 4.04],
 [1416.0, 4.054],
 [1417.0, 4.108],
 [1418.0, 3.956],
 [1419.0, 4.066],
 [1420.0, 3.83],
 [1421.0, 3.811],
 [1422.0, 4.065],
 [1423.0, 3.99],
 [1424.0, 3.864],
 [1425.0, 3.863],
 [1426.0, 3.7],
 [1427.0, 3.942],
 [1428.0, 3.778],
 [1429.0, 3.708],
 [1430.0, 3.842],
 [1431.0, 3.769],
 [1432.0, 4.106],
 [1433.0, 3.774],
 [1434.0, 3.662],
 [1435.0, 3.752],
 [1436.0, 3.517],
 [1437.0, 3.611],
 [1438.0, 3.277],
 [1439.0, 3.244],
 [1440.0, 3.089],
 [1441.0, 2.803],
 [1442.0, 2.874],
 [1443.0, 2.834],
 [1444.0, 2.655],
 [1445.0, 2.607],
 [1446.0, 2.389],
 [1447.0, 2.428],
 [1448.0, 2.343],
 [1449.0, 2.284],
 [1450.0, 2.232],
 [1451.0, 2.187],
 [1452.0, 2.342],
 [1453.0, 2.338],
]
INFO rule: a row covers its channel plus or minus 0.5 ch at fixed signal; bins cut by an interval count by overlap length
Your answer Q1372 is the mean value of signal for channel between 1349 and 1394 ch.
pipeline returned 3.58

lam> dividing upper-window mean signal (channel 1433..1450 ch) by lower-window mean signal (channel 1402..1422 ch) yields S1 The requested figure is 0.7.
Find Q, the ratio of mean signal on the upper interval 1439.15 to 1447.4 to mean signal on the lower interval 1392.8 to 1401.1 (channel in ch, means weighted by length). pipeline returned 0.74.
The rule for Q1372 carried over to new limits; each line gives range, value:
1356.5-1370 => 3.51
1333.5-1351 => 3.52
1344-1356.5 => 3.52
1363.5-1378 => 3.62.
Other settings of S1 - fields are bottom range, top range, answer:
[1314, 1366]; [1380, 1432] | 1.11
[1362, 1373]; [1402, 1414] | 1.09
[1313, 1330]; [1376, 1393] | 1.13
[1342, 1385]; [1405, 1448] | 1.02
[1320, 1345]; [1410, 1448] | 1.06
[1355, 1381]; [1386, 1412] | 1.04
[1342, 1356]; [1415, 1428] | 1.12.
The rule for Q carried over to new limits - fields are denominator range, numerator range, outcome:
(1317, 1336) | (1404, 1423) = 1.23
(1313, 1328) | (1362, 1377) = 1.15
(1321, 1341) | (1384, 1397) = 1.07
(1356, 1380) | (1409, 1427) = 1.11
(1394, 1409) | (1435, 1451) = 0.75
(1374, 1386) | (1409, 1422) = 1.10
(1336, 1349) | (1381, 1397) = 1.02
